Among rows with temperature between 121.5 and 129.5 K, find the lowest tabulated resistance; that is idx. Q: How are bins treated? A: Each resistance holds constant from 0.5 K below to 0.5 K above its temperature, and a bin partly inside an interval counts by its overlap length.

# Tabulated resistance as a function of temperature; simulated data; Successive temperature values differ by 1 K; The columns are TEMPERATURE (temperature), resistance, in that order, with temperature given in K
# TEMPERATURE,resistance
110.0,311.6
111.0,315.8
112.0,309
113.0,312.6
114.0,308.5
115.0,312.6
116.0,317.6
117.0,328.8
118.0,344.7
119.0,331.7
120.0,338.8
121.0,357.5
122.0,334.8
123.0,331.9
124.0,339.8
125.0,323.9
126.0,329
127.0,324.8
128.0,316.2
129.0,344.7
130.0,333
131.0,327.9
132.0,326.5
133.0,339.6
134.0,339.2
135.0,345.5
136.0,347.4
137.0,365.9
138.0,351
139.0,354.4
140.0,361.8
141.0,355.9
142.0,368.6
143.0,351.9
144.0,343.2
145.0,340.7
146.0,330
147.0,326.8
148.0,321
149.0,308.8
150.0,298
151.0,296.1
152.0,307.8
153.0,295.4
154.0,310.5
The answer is 316.2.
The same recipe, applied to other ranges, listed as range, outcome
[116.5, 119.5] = 328.8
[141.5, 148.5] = 321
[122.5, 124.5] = 331.9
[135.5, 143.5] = 347.4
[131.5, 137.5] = 326.5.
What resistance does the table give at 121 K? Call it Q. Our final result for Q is 357.5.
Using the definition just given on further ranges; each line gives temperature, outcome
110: 311.6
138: 351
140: 361.8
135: 345.5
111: 315.8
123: 331.9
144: 343.2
